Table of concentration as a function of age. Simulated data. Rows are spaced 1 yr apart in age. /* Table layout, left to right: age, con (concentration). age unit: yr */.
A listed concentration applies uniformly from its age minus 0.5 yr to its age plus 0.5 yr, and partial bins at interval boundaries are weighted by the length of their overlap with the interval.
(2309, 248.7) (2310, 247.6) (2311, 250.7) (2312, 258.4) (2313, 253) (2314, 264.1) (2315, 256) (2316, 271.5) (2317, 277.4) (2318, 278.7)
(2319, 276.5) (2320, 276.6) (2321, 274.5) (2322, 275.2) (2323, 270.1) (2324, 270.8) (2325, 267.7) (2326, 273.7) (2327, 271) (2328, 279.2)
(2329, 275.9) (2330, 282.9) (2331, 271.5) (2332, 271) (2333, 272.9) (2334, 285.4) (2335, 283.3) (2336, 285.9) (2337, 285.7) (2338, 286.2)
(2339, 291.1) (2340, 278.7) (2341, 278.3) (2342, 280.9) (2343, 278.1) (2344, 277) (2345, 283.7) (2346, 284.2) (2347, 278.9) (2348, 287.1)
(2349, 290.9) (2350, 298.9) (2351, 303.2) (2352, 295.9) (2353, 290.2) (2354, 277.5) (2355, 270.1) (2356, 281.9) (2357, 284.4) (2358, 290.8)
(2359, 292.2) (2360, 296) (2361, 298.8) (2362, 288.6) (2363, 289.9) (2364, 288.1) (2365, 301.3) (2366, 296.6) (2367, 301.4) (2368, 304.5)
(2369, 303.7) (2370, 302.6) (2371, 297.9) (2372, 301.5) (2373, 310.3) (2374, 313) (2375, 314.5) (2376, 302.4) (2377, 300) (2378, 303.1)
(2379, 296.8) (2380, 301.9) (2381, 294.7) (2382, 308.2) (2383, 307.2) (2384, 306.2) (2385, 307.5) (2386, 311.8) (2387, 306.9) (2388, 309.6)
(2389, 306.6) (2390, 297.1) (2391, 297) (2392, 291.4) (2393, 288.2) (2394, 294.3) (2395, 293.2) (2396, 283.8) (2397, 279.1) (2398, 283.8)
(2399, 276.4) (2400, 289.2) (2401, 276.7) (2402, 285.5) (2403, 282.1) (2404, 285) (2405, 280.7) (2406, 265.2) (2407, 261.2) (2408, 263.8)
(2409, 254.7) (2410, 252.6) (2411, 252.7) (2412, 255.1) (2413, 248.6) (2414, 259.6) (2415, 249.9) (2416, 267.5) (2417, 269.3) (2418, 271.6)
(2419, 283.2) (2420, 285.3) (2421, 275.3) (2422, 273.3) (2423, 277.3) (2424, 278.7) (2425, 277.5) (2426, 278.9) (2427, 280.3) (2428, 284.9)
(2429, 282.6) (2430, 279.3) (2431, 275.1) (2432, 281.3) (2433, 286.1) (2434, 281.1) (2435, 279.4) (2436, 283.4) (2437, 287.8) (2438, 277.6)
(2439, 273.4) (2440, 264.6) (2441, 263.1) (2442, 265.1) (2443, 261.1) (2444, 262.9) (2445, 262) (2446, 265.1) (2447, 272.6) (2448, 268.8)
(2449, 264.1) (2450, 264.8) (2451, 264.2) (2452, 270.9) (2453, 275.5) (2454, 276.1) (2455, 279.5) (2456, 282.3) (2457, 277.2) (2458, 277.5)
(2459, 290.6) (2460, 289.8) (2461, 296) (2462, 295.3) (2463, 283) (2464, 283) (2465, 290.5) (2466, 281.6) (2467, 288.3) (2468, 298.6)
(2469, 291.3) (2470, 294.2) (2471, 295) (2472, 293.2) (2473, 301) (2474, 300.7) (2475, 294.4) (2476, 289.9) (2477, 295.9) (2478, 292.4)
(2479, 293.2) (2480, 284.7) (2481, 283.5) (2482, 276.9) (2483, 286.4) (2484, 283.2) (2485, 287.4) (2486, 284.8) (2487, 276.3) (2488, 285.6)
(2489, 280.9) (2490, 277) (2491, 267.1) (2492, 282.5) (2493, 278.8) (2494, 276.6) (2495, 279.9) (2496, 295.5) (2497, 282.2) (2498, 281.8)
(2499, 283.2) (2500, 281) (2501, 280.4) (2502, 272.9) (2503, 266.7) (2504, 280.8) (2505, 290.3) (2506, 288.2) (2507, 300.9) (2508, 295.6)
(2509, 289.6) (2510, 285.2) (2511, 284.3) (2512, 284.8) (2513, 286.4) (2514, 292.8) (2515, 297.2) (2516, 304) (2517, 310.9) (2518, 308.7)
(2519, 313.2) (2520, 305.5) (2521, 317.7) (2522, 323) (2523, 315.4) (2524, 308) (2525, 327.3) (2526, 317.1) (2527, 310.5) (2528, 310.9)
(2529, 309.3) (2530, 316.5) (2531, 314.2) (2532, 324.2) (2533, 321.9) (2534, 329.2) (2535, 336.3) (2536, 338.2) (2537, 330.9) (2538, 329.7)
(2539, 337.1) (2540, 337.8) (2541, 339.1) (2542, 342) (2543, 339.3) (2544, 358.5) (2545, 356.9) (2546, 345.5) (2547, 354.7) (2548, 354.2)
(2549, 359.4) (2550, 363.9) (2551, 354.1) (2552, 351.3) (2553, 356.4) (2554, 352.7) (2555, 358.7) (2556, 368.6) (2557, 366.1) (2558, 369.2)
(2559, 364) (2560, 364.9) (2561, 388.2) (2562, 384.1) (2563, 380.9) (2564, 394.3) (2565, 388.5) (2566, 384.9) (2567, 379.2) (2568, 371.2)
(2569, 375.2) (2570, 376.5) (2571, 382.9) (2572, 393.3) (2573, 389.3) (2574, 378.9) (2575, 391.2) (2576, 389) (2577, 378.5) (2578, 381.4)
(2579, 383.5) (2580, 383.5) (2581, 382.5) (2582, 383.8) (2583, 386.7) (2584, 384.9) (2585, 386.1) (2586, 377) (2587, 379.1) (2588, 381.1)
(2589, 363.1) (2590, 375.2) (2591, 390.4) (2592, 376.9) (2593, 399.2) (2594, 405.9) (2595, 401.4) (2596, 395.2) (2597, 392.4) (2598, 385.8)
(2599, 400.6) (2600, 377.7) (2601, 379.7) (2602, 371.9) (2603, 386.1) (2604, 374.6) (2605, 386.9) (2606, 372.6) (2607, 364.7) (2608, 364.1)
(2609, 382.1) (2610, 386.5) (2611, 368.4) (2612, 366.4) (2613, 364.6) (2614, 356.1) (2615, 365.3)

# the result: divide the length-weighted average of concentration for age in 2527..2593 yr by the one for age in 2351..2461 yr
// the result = 1.28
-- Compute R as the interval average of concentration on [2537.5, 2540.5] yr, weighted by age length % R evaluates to 335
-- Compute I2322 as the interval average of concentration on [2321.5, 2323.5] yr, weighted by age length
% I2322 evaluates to 273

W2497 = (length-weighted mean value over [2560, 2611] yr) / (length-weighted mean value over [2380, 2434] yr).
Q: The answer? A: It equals 1.4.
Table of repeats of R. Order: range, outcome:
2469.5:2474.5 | 297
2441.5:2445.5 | 263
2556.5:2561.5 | 370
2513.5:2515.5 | 295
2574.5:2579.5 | 385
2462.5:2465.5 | 286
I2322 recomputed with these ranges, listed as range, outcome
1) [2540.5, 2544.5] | 345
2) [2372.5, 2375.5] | 313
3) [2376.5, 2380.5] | 300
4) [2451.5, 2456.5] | 277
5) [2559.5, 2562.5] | 379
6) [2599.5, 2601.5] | 379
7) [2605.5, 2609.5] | 371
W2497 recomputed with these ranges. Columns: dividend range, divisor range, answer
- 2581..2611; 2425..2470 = 1.38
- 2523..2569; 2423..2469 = 1.25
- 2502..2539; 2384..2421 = 1.10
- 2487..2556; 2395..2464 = 1.14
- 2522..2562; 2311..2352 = 1.23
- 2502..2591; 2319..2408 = 1.19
